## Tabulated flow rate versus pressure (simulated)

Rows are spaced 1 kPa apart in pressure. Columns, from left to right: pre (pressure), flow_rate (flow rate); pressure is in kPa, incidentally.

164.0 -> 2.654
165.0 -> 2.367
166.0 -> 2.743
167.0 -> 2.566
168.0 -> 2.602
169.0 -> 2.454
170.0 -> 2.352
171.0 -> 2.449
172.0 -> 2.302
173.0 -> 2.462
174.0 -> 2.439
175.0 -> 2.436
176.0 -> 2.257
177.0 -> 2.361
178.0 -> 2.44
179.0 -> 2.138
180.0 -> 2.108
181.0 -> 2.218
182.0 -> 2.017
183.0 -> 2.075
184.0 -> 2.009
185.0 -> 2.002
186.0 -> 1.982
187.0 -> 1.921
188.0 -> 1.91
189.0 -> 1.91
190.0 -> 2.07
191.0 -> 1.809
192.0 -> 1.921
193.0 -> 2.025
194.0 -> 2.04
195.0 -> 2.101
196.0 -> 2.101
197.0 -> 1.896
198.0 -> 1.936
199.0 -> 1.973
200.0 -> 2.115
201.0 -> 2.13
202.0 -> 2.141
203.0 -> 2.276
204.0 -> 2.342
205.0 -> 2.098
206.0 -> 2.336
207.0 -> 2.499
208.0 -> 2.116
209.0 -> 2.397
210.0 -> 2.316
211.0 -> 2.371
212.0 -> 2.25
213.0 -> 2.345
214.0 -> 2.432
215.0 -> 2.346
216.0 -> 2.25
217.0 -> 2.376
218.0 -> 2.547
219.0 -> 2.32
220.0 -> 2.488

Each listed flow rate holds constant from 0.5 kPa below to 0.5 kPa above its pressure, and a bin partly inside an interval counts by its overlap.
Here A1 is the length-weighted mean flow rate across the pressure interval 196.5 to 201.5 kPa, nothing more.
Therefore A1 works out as 2.01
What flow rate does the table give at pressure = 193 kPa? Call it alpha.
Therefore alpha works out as 2.025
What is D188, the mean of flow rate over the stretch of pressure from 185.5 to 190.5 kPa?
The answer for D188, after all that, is 1.96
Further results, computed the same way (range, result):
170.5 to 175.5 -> 2.42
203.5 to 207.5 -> 2.32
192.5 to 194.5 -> 2.03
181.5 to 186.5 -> 2.02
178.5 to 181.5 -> 2.15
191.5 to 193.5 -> 1.97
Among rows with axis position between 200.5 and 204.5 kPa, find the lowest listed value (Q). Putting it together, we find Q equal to 2.13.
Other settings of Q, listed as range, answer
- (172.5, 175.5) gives 2.436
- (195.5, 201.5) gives 1.896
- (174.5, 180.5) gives 2.108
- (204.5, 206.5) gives 2.098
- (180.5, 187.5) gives 1.921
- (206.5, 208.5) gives 2.116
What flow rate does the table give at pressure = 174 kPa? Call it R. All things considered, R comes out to 2.439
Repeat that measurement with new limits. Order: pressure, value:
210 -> 2.316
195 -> 2.101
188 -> 1.91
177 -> 2.361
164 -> 2.654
